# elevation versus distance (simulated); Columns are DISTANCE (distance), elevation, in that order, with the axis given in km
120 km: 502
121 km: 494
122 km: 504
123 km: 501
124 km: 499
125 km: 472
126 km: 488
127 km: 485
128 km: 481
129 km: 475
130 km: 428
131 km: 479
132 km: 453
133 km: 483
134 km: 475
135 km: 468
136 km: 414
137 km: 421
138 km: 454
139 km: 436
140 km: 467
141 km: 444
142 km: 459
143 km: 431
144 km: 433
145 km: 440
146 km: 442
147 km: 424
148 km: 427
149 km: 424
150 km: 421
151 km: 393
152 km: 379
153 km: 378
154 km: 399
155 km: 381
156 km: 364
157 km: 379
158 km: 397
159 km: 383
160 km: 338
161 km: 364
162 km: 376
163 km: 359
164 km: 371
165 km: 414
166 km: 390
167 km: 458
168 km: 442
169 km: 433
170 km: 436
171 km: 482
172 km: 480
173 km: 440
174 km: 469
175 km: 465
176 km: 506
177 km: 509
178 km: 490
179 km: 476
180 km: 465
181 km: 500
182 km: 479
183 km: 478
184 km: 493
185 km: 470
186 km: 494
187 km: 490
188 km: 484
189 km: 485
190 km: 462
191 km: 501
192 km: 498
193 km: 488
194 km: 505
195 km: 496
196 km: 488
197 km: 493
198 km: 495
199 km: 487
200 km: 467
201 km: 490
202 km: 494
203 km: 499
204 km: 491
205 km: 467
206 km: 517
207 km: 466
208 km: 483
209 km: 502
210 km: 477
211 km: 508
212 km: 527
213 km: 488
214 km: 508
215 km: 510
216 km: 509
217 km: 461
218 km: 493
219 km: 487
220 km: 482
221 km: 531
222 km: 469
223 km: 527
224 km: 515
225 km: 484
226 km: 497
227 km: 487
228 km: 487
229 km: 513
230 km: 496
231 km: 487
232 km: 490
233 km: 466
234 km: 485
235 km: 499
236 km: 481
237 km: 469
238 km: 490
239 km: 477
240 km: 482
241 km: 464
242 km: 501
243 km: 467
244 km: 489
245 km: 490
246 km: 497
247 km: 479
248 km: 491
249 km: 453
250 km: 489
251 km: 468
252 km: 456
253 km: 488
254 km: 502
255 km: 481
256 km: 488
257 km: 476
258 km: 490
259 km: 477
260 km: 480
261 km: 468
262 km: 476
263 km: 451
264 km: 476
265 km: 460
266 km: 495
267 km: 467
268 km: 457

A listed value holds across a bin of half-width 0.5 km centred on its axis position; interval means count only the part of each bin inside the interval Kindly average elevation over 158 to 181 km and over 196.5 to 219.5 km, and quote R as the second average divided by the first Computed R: 1.1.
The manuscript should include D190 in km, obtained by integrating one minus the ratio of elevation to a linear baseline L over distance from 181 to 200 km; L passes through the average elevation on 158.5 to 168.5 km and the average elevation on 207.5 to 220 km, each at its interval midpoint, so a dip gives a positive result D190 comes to -1.77 km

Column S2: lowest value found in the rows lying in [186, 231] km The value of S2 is 461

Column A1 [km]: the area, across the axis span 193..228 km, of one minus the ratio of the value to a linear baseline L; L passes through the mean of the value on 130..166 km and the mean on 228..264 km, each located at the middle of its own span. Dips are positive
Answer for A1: -2.76 km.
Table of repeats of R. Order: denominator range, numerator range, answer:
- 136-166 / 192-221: 1.21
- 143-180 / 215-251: 1.16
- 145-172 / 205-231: 1.23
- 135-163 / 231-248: 1.18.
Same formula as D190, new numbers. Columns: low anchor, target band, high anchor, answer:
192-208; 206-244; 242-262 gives -0.5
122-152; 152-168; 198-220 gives 2.7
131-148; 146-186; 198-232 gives 2.9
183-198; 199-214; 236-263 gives -0.2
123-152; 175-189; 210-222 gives -0.3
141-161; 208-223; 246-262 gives -1.5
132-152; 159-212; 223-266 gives -1.1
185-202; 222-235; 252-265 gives -0.3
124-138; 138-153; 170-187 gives 1.3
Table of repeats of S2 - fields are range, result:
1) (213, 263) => 451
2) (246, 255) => 453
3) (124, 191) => 338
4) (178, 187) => 465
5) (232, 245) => 464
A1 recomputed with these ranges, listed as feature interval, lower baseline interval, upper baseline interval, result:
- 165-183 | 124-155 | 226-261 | -0.3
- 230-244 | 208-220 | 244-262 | 0.1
